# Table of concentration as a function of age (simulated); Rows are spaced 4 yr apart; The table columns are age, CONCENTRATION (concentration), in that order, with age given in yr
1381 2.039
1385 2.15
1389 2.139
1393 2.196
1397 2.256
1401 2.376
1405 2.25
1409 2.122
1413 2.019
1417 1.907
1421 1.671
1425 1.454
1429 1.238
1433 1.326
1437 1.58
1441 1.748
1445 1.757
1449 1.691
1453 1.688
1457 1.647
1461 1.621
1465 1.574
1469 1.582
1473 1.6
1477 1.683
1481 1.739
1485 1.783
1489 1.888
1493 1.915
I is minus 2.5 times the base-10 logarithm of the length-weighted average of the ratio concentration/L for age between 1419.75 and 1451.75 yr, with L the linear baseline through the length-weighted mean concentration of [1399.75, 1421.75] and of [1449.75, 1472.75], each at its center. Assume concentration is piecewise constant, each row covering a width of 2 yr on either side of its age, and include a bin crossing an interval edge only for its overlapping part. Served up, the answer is 0.180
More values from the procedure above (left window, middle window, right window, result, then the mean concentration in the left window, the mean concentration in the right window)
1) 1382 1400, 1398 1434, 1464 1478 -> 0.099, 2.19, 1.61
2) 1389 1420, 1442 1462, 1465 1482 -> 0.067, 2.14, 1.64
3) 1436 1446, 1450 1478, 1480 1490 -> 0.080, 1.7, 1.8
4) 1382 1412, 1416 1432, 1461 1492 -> 0.308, 2.2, 1.7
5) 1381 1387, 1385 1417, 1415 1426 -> -0.137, 2.11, 1.7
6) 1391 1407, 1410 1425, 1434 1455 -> 0.115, 2.27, 1.68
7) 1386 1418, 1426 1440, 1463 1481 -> 0.334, 2.17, 1.62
